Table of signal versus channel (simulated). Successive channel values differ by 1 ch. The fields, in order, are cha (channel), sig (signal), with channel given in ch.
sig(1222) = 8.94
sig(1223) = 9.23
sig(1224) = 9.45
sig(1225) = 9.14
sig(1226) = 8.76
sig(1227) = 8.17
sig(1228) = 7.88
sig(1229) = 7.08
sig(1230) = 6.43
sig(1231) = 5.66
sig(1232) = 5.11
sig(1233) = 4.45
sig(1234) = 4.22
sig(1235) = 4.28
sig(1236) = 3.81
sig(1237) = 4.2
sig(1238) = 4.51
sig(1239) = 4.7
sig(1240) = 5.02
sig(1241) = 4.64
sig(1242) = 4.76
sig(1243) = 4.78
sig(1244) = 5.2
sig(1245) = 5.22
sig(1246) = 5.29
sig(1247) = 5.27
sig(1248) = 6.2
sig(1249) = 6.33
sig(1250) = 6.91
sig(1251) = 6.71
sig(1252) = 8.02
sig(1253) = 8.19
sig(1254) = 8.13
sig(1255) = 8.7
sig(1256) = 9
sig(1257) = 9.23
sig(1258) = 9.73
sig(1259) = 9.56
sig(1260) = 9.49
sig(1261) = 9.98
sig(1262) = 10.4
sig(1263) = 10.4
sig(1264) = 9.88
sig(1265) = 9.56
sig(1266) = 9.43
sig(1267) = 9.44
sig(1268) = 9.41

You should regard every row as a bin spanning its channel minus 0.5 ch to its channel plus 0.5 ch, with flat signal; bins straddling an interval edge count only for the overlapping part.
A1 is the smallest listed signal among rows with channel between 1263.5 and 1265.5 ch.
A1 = 9.56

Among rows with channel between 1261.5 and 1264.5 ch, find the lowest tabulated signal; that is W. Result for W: 9.88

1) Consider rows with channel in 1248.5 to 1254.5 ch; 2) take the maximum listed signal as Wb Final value 8.19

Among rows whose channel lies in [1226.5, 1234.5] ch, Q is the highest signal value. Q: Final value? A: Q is 8.17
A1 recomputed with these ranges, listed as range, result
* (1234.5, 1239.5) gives 3.81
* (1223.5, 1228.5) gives 7.88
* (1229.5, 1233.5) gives 4.45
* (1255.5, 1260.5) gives 9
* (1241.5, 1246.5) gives 4.76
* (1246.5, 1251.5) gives 5.27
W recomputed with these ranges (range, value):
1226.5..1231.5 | 5.66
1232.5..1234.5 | 4.22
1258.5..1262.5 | 9.49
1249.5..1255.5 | 6.71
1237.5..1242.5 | 4.51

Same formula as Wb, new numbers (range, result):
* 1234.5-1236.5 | 4.28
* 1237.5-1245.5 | 5.22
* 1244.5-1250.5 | 6.91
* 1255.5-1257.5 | 9.23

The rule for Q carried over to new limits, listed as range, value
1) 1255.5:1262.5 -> 10.4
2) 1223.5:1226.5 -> 9.45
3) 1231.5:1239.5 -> 5.11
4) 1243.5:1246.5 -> 5.29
